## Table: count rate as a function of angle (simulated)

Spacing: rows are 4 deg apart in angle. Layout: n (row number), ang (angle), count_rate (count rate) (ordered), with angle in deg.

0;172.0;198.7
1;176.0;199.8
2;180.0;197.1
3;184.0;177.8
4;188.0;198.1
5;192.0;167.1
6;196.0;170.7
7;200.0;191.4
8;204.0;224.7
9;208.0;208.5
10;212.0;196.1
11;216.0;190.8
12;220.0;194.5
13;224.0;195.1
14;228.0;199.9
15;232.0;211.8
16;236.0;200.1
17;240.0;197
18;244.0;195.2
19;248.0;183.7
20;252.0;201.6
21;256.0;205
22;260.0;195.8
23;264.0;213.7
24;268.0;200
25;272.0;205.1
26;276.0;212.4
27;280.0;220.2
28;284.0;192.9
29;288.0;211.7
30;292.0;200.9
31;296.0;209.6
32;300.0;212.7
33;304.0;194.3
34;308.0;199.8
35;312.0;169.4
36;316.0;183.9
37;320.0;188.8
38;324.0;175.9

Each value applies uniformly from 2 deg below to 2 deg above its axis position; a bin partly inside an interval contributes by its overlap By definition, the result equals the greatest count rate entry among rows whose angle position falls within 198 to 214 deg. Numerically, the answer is 224.7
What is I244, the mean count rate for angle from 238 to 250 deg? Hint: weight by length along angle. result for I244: 192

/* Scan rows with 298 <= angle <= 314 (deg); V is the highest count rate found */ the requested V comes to 212.7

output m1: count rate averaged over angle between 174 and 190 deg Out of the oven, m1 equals 193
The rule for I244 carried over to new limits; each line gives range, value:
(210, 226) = 194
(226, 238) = 204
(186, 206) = 190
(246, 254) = 193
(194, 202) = 181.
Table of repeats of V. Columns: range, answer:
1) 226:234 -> 211.8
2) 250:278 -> 213.7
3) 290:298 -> 209.6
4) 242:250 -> 195.2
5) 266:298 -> 220.2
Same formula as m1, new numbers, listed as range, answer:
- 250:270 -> 203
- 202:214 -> 210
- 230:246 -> 201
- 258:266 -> 205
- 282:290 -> 202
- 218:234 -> 200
